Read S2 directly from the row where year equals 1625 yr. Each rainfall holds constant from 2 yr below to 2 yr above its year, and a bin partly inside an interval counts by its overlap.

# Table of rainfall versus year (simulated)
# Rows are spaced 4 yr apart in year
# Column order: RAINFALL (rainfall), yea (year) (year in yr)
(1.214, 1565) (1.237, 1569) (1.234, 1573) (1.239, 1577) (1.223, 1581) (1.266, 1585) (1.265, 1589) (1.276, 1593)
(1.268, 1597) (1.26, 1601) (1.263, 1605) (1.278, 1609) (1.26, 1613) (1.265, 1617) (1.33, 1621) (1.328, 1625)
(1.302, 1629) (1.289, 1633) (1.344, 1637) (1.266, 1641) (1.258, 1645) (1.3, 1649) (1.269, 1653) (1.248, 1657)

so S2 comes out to 1.328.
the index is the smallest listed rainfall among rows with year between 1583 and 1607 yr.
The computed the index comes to 1.26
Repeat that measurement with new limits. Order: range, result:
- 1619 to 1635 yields 1.289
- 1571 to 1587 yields 1.223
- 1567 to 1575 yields 1.234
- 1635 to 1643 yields 1.266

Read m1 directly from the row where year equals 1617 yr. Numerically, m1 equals 1.265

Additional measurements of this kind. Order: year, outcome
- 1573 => 1.234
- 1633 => 1.289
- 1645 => 1.258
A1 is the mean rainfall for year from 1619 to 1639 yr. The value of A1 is 1.32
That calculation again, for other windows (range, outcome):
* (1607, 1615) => 1.27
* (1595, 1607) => 1.26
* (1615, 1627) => 1.31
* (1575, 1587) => 1.24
